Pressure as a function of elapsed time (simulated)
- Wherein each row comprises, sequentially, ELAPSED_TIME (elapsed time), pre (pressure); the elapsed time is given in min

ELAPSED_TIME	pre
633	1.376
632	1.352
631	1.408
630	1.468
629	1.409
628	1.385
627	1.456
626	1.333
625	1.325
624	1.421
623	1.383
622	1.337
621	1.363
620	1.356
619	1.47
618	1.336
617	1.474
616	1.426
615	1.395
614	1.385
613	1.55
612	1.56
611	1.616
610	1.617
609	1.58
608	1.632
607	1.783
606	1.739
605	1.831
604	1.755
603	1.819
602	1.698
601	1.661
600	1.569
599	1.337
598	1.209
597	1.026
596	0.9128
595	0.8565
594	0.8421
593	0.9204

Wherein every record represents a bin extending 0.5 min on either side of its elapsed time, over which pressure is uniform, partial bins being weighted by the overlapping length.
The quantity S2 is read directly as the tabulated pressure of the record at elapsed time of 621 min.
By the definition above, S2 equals 1.363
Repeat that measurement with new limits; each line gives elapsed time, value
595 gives 0.8565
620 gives 1.356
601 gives 1.661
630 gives 1.468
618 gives 1.336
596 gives 0.9128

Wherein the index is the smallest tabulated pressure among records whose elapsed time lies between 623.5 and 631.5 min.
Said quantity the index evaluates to 1.325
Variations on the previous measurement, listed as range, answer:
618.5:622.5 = 1.337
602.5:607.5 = 1.739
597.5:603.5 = 1.209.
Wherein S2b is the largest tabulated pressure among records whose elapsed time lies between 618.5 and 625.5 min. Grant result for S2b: 1.47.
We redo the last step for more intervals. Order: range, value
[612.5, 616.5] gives 1.55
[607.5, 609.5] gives 1.632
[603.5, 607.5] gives 1.831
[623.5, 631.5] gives 1.468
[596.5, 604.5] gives 1.819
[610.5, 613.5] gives 1.616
